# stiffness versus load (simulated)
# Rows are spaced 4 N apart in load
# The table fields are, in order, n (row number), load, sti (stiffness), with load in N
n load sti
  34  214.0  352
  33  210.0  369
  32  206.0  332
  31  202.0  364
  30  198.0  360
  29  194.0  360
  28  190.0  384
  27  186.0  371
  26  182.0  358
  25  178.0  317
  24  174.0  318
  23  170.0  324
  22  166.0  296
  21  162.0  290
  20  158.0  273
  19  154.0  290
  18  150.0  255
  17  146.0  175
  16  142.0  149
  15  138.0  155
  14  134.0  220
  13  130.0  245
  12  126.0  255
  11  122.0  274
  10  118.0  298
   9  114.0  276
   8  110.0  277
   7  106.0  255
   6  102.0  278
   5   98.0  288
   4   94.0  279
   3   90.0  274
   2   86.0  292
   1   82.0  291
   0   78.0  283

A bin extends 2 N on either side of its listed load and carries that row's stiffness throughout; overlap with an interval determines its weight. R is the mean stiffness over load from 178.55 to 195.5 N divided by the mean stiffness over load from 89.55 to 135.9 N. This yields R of 1.36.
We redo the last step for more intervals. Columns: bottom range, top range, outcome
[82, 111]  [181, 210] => 1.30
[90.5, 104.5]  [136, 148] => 0.57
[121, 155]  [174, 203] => 1.61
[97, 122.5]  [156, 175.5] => 1.08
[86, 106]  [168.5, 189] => 1.22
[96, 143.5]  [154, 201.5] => 1.33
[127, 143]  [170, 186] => 1.69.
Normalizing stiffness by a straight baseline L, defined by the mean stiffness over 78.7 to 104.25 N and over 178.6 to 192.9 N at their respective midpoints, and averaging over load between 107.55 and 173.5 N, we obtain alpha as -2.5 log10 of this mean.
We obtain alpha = 0.27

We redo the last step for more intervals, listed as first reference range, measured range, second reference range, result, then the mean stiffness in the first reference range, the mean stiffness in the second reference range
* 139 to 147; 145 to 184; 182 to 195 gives -0.147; 160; 370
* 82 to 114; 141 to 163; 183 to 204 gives 0.343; 278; 367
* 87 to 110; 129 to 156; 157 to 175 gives 0.351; 276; 301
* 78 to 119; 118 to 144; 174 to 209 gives 0.341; 280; 354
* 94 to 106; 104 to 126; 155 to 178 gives 0.035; 278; 301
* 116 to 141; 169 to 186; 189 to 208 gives -0.039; 237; 359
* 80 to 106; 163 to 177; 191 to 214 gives 0.080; 281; 358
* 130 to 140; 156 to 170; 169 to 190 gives -0.007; 199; 343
